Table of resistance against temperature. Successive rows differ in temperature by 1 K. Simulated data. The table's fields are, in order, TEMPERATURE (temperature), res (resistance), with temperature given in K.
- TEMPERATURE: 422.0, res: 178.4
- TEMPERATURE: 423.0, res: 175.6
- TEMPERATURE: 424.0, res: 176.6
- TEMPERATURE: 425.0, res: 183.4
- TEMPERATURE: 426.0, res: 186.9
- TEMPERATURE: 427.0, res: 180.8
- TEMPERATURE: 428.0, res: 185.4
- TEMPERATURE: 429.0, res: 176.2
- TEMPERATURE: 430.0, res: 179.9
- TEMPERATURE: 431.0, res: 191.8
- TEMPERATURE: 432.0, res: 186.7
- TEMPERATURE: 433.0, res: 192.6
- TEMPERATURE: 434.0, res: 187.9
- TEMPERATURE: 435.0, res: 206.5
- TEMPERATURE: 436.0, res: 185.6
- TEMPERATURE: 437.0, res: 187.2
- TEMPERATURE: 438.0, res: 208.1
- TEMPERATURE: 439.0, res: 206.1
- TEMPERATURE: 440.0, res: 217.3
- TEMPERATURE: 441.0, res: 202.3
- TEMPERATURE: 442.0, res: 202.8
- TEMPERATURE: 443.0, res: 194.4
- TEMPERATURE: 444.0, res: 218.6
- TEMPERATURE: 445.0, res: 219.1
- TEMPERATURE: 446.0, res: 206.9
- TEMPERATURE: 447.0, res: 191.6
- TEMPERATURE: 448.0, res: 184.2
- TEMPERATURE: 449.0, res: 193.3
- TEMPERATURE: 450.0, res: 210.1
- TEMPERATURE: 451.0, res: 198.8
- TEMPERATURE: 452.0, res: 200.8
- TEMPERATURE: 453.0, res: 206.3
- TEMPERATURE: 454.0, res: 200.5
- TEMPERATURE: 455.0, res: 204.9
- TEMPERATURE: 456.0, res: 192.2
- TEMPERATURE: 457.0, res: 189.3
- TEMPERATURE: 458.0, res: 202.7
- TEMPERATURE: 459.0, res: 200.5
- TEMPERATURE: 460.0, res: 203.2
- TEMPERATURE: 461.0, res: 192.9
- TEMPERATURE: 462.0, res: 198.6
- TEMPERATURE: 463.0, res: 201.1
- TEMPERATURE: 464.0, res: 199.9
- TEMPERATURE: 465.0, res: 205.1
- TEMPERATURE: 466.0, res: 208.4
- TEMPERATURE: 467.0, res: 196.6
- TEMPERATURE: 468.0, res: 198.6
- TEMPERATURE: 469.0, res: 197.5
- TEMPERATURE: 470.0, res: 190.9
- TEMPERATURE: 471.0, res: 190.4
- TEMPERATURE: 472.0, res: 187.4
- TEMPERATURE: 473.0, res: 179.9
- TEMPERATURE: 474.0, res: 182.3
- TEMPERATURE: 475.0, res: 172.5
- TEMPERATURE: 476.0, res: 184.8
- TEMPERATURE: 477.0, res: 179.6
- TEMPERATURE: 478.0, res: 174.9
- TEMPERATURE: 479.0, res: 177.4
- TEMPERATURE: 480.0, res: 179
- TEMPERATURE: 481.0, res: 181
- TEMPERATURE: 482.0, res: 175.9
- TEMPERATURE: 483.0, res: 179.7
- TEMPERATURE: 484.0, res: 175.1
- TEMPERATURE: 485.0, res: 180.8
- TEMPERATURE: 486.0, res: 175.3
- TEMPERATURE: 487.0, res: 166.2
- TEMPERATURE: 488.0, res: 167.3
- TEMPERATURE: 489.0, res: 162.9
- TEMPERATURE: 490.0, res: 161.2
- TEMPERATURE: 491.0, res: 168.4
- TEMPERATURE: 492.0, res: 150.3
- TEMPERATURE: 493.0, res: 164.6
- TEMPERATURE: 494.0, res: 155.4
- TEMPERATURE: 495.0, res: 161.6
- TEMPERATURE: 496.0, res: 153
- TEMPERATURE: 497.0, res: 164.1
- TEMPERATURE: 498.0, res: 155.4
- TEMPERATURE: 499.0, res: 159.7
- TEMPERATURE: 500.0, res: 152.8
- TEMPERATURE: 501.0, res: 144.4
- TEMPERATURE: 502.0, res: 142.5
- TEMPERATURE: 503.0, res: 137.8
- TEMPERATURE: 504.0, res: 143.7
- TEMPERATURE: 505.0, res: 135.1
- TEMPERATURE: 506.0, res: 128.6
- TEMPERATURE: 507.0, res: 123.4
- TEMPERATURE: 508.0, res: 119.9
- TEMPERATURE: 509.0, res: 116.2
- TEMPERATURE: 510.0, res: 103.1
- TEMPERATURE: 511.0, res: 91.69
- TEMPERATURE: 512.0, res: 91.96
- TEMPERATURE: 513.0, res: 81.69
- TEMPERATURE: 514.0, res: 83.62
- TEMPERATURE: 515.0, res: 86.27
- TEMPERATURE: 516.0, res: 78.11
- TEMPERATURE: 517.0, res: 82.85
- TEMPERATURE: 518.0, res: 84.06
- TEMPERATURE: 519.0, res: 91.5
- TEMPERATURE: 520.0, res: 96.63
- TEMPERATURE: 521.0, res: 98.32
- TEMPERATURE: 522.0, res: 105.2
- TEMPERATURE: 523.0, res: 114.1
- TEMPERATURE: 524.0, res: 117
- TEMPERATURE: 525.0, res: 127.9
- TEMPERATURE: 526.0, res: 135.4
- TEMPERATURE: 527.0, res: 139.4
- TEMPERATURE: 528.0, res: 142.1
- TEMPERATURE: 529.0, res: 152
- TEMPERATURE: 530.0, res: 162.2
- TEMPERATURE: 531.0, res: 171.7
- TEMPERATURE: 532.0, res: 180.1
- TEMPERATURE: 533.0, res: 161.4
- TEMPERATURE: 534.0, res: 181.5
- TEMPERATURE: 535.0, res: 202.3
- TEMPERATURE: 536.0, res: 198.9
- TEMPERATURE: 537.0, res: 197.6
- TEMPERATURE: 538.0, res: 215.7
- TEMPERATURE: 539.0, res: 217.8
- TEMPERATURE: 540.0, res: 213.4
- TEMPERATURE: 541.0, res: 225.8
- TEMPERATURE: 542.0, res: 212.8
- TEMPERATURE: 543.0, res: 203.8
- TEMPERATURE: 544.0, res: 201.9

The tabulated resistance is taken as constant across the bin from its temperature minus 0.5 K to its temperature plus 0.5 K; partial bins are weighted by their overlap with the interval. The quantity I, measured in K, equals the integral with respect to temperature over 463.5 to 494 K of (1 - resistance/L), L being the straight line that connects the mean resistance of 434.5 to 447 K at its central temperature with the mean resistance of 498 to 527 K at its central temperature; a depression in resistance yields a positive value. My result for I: -4.6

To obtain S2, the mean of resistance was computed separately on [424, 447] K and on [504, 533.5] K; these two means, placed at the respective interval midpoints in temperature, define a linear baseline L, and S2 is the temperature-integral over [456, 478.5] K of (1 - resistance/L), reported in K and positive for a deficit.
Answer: -3.7 K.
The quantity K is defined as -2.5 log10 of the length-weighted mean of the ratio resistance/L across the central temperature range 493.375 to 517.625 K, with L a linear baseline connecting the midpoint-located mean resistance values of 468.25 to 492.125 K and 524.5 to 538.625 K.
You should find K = 0.36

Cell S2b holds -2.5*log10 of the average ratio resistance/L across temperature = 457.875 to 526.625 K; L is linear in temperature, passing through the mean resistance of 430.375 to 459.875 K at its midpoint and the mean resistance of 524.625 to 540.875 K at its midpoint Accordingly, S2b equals 0.23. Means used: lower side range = 200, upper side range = 176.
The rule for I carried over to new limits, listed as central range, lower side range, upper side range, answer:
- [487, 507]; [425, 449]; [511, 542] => 0.8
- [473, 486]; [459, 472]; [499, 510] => -0.3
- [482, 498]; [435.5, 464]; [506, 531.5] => -1.8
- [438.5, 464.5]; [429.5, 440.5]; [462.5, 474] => -0.8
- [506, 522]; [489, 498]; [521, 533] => 5.5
